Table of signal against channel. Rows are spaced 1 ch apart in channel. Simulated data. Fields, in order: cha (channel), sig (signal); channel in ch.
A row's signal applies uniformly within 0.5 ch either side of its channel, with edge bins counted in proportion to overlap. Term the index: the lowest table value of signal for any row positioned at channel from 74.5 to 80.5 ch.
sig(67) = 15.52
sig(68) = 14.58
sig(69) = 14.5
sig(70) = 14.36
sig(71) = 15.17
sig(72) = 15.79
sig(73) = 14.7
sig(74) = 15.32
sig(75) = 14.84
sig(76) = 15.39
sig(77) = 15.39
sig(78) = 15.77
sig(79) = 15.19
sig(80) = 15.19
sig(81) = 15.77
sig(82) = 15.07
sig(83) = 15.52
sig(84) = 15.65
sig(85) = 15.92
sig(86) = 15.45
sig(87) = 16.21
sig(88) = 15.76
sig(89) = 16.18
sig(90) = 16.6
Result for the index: 14.84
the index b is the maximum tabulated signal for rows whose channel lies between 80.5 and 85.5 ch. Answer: 15.92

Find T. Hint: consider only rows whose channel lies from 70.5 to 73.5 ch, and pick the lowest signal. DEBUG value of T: 14.7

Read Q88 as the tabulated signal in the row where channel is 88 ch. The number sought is 15.76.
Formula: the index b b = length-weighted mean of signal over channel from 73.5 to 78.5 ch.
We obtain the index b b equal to 15.3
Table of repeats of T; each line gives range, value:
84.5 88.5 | 15.45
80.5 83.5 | 15.07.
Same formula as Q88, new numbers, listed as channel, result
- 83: 15.52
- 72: 15.79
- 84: 15.65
